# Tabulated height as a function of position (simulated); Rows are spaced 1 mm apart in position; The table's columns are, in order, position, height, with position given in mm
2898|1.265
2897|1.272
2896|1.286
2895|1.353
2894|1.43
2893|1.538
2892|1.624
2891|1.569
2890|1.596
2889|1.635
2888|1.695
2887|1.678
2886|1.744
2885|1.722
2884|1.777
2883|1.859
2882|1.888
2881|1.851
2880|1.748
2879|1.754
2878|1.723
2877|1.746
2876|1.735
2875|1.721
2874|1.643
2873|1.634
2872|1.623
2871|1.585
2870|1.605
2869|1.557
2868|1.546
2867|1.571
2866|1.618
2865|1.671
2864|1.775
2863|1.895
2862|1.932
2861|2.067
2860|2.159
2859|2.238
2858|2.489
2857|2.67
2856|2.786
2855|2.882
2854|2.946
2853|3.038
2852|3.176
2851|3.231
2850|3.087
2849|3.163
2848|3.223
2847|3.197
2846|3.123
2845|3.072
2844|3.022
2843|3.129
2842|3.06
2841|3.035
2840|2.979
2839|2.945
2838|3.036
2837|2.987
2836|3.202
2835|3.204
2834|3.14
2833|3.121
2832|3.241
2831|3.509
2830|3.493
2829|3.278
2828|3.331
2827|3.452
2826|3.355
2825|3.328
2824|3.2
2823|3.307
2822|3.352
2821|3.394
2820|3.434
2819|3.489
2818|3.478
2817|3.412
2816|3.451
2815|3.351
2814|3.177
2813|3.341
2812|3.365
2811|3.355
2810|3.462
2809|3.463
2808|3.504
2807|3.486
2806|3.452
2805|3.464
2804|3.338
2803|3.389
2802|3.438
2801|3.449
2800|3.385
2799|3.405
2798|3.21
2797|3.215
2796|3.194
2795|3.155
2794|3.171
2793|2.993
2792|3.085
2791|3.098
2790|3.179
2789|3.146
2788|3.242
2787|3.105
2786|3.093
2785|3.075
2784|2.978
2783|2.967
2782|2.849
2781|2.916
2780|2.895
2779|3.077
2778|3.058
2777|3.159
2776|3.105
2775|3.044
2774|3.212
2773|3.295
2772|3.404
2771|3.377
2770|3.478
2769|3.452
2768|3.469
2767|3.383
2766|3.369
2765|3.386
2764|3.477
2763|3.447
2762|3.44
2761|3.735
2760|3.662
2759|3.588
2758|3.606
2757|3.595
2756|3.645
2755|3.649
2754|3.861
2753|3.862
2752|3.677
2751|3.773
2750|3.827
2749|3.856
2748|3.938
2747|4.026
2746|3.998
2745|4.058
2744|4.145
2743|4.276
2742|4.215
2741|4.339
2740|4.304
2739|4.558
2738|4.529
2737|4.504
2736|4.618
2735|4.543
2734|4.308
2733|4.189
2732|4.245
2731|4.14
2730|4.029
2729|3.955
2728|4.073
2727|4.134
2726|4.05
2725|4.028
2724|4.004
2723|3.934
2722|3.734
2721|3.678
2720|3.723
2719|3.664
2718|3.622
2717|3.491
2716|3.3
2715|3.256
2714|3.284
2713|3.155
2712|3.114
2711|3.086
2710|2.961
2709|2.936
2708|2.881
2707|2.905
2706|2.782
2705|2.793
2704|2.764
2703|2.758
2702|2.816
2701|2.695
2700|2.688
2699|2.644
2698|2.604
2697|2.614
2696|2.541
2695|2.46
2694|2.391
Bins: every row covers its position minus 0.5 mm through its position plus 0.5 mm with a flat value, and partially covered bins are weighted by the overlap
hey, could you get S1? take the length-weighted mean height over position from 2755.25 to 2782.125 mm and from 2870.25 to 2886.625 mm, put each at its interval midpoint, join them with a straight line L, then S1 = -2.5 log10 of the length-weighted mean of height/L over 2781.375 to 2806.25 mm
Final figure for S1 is -0.08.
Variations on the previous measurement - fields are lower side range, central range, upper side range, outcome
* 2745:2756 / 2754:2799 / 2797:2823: 0.12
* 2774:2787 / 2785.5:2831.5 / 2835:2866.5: -0.14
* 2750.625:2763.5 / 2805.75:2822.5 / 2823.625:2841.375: -0.03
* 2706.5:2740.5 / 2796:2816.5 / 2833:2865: -0.08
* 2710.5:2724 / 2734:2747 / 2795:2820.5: -0.24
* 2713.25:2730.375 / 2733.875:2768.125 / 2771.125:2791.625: -0.14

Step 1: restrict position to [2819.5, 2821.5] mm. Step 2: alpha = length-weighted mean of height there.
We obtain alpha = 3.41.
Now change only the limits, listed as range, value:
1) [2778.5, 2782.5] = 2.93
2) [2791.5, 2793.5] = 3.04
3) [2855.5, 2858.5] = 2.65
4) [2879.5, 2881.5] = 1.8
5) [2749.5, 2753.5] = 3.78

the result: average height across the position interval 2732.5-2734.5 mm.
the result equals 4.25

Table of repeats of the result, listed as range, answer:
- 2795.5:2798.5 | 3.21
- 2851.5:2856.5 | 2.97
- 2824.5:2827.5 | 3.38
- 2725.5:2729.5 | 4.05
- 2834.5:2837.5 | 3.13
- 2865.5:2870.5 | 1.58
